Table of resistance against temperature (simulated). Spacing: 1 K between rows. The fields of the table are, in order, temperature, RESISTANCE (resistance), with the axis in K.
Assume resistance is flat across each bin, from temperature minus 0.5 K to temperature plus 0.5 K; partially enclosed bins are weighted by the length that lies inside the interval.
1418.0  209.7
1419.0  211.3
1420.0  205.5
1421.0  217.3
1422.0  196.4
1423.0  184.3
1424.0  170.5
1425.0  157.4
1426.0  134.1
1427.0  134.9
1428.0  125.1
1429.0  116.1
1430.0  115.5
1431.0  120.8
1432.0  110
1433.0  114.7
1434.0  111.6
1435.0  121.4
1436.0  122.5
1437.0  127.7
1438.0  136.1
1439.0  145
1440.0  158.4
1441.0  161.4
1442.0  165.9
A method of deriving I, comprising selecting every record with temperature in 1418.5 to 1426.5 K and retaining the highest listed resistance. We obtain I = 217.3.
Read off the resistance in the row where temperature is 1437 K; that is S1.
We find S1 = 127.7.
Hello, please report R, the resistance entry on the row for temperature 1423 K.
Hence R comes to 184.3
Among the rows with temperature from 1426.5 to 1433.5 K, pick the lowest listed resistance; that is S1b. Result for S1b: 110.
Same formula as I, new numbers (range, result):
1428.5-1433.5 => 120.8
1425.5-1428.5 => 134.9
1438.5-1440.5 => 158.4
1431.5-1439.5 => 145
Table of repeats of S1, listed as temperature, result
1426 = 134.1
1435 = 121.4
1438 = 136.1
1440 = 158.4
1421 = 217.3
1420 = 205.5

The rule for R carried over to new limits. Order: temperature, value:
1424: 170.5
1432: 110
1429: 116.1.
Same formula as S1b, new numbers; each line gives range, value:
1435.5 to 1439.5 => 122.5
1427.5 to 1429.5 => 116.1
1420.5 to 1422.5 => 196.4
